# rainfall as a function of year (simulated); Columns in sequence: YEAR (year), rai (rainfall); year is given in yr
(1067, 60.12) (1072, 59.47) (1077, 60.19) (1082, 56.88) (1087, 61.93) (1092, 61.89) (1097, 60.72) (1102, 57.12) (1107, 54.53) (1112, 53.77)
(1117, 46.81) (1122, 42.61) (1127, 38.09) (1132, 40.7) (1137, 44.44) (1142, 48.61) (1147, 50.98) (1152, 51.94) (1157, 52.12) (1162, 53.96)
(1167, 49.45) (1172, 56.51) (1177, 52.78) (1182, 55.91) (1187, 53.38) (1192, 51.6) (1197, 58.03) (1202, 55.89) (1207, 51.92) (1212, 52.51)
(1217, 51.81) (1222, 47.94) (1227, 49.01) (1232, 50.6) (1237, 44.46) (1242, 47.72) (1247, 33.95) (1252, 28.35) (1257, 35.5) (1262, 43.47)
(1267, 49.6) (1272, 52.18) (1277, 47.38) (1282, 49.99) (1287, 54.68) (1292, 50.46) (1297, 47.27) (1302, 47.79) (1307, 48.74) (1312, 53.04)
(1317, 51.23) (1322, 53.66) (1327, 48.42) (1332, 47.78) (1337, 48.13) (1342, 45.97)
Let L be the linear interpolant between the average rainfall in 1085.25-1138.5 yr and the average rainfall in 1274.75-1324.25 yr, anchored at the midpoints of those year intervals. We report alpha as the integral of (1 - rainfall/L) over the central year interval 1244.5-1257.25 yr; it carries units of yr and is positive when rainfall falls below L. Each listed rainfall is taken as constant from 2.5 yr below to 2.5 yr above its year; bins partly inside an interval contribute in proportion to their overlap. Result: 4.7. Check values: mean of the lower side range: 51.1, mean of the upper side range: 50.4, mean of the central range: 32.1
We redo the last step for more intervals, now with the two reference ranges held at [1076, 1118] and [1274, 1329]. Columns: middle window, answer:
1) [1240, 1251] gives 2.82 yr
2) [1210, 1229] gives 1.01 yr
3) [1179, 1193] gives 0.12 yr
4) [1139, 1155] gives 1.51 yr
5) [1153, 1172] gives 0.90 yr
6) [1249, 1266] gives 4.87 yr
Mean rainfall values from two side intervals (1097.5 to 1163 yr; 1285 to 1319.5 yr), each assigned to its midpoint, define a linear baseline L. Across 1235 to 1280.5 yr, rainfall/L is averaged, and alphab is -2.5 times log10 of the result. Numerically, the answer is 0.174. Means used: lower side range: 49.1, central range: 42.7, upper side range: 50.4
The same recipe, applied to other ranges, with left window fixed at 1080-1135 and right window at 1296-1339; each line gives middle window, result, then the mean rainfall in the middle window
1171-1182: -0.07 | 54.7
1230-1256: 0.24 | 40.5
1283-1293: -0.05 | 52.5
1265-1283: 0.01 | 49.8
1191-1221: -0.05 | 53.4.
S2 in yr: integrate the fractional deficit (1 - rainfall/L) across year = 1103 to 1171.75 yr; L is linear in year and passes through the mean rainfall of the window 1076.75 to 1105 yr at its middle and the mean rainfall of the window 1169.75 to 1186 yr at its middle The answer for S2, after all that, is 10.0 yr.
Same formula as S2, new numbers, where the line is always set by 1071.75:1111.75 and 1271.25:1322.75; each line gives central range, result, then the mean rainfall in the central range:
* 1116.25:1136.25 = 5.4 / 41.8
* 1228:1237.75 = 0.9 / 48.3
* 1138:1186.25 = 3.1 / 52.3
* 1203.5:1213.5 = 0.3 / 52.6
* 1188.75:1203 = -0.1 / 55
